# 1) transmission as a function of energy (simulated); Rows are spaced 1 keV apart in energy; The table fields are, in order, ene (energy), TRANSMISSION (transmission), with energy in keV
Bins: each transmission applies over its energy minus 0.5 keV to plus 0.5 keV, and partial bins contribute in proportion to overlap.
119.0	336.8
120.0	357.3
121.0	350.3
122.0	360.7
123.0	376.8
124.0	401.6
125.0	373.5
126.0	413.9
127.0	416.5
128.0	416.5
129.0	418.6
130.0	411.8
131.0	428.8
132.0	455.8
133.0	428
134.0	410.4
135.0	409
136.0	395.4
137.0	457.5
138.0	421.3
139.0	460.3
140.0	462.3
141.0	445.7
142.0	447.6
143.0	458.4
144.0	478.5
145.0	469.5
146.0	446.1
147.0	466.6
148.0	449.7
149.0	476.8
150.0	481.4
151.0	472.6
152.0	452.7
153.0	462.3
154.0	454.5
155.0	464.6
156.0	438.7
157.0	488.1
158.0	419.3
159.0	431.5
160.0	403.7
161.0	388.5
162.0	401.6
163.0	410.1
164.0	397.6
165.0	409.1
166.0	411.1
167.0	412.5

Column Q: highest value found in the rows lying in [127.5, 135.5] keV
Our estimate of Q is 455.8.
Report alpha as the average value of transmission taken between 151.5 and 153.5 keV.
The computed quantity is 458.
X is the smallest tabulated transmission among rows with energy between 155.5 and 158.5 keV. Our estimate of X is 419.3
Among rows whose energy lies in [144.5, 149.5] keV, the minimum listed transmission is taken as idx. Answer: 446.1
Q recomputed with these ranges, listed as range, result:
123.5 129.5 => 418.6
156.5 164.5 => 488.1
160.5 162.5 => 401.6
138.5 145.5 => 478.5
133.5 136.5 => 410.4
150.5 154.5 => 472.6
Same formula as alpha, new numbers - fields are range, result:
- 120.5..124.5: 372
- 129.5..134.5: 427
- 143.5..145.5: 474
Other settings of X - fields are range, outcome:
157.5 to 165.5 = 388.5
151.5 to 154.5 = 452.7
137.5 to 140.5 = 421.3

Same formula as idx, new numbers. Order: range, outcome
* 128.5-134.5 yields 410.4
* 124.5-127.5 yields 373.5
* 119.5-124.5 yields 350.3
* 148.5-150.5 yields 476.8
